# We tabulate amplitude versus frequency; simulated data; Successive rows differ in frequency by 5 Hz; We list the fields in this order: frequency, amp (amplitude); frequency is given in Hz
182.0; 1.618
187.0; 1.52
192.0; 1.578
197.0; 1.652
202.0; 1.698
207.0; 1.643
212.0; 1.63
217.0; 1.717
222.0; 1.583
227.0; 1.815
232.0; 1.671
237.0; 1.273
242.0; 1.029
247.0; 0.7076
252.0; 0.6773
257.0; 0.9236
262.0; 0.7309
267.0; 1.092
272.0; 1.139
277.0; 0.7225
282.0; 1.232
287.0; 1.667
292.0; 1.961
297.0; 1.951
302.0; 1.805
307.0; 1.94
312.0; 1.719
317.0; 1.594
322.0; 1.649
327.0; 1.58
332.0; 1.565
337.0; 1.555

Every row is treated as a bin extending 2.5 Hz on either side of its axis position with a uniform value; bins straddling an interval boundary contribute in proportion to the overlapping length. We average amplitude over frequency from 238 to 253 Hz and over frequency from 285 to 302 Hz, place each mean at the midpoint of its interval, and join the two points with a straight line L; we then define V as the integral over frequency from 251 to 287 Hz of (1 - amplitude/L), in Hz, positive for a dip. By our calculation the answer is 9.6 Hz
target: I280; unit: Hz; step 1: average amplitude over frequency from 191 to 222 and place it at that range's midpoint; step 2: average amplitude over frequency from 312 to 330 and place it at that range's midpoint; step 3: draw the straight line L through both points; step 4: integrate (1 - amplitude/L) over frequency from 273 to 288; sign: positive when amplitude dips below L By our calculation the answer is 4.4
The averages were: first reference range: 1.65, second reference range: 1.62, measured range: 1.15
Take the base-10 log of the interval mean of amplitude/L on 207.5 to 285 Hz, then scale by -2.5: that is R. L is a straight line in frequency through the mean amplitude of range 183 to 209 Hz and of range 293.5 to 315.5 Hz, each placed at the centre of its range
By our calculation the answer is 0.38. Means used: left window 1.62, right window 1.85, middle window 1.21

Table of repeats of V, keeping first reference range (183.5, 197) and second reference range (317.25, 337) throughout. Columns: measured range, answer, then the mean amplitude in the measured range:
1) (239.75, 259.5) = 9.4 Hz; 0.832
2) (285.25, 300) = -2.6 Hz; 1.87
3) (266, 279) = 4.9 Hz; 0.982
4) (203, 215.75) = -0.6 Hz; 1.65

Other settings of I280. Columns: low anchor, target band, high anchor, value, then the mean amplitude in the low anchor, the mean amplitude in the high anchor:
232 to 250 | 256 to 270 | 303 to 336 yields 3.7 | 1.09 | 1.68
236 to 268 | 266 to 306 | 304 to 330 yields -4.3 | 0.894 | 1.7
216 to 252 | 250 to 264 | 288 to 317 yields 6.7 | 1.34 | 1.84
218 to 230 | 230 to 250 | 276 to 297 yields 6.2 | 1.7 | 1.51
